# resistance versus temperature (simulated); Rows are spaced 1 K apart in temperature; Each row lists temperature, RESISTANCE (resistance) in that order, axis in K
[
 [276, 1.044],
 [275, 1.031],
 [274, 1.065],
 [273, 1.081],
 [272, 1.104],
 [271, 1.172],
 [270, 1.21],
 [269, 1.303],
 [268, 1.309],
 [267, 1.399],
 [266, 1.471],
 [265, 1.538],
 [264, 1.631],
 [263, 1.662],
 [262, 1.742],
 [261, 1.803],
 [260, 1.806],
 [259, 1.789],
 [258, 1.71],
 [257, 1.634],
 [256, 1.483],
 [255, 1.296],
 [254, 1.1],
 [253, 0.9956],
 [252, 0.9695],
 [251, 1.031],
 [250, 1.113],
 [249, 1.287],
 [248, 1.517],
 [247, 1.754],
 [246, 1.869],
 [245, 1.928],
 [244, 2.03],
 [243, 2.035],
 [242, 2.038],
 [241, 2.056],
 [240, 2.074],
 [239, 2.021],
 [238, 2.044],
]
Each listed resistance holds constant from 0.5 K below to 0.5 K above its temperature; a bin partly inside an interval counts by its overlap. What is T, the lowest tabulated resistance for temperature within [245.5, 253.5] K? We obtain 0.9695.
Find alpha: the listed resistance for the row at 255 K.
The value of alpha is 1.296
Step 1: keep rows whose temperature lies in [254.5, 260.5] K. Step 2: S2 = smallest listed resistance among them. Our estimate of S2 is 1.296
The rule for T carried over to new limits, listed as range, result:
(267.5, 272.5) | 1.104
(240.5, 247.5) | 1.754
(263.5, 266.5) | 1.471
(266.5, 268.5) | 1.309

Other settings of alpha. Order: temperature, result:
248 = 1.517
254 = 1.1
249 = 1.287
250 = 1.113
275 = 1.031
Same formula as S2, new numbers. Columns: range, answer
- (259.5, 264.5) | 1.631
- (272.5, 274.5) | 1.065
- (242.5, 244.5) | 2.03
